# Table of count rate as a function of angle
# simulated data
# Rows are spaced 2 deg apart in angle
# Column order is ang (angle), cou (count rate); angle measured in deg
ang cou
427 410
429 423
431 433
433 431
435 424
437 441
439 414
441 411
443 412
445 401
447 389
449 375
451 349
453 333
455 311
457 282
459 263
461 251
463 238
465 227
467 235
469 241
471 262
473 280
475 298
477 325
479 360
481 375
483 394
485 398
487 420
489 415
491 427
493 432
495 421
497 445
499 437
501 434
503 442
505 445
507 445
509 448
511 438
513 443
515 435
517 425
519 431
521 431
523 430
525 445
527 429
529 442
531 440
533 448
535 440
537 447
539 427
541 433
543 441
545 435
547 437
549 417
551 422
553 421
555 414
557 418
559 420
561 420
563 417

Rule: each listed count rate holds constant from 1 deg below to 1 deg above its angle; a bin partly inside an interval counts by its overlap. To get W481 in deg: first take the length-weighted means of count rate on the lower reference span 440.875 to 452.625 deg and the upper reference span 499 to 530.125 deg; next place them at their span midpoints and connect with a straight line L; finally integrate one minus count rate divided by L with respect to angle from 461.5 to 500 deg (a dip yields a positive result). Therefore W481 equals 6.1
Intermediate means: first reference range 385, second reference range 438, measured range 348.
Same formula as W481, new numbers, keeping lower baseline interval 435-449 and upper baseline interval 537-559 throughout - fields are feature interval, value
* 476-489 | 1.1 deg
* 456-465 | 3.4 deg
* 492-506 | -0.6 deg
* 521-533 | -0.4 deg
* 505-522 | -0.6 deg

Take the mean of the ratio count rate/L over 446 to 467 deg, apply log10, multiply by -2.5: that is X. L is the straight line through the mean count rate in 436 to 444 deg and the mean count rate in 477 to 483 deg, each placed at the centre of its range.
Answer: 0.31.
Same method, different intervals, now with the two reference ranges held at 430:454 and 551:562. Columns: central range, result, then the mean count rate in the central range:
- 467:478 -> 0.41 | 277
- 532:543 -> -0.06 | 439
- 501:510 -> -0.08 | 444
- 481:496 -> -0.01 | 413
